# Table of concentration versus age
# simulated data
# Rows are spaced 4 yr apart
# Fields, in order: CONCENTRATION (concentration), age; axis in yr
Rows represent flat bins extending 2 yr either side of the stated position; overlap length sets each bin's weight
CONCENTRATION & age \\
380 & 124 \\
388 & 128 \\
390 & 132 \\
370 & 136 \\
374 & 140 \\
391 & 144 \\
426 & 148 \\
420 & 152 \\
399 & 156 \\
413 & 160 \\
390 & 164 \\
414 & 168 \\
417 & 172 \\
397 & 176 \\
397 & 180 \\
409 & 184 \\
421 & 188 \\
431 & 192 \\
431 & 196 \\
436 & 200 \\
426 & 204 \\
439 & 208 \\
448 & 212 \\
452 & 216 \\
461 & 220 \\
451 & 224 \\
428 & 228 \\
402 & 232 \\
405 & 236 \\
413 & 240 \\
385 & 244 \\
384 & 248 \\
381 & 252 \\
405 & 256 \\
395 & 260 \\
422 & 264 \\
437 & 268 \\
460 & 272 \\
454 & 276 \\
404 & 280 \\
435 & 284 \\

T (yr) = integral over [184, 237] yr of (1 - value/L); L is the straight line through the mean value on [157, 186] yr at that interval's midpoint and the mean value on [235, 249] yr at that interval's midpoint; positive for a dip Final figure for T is -4.3 yr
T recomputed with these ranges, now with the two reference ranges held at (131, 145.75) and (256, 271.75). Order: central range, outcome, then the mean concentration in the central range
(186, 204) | -1.4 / 429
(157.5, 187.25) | -1.1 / 406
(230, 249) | 0.7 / 399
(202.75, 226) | -2.4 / 447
